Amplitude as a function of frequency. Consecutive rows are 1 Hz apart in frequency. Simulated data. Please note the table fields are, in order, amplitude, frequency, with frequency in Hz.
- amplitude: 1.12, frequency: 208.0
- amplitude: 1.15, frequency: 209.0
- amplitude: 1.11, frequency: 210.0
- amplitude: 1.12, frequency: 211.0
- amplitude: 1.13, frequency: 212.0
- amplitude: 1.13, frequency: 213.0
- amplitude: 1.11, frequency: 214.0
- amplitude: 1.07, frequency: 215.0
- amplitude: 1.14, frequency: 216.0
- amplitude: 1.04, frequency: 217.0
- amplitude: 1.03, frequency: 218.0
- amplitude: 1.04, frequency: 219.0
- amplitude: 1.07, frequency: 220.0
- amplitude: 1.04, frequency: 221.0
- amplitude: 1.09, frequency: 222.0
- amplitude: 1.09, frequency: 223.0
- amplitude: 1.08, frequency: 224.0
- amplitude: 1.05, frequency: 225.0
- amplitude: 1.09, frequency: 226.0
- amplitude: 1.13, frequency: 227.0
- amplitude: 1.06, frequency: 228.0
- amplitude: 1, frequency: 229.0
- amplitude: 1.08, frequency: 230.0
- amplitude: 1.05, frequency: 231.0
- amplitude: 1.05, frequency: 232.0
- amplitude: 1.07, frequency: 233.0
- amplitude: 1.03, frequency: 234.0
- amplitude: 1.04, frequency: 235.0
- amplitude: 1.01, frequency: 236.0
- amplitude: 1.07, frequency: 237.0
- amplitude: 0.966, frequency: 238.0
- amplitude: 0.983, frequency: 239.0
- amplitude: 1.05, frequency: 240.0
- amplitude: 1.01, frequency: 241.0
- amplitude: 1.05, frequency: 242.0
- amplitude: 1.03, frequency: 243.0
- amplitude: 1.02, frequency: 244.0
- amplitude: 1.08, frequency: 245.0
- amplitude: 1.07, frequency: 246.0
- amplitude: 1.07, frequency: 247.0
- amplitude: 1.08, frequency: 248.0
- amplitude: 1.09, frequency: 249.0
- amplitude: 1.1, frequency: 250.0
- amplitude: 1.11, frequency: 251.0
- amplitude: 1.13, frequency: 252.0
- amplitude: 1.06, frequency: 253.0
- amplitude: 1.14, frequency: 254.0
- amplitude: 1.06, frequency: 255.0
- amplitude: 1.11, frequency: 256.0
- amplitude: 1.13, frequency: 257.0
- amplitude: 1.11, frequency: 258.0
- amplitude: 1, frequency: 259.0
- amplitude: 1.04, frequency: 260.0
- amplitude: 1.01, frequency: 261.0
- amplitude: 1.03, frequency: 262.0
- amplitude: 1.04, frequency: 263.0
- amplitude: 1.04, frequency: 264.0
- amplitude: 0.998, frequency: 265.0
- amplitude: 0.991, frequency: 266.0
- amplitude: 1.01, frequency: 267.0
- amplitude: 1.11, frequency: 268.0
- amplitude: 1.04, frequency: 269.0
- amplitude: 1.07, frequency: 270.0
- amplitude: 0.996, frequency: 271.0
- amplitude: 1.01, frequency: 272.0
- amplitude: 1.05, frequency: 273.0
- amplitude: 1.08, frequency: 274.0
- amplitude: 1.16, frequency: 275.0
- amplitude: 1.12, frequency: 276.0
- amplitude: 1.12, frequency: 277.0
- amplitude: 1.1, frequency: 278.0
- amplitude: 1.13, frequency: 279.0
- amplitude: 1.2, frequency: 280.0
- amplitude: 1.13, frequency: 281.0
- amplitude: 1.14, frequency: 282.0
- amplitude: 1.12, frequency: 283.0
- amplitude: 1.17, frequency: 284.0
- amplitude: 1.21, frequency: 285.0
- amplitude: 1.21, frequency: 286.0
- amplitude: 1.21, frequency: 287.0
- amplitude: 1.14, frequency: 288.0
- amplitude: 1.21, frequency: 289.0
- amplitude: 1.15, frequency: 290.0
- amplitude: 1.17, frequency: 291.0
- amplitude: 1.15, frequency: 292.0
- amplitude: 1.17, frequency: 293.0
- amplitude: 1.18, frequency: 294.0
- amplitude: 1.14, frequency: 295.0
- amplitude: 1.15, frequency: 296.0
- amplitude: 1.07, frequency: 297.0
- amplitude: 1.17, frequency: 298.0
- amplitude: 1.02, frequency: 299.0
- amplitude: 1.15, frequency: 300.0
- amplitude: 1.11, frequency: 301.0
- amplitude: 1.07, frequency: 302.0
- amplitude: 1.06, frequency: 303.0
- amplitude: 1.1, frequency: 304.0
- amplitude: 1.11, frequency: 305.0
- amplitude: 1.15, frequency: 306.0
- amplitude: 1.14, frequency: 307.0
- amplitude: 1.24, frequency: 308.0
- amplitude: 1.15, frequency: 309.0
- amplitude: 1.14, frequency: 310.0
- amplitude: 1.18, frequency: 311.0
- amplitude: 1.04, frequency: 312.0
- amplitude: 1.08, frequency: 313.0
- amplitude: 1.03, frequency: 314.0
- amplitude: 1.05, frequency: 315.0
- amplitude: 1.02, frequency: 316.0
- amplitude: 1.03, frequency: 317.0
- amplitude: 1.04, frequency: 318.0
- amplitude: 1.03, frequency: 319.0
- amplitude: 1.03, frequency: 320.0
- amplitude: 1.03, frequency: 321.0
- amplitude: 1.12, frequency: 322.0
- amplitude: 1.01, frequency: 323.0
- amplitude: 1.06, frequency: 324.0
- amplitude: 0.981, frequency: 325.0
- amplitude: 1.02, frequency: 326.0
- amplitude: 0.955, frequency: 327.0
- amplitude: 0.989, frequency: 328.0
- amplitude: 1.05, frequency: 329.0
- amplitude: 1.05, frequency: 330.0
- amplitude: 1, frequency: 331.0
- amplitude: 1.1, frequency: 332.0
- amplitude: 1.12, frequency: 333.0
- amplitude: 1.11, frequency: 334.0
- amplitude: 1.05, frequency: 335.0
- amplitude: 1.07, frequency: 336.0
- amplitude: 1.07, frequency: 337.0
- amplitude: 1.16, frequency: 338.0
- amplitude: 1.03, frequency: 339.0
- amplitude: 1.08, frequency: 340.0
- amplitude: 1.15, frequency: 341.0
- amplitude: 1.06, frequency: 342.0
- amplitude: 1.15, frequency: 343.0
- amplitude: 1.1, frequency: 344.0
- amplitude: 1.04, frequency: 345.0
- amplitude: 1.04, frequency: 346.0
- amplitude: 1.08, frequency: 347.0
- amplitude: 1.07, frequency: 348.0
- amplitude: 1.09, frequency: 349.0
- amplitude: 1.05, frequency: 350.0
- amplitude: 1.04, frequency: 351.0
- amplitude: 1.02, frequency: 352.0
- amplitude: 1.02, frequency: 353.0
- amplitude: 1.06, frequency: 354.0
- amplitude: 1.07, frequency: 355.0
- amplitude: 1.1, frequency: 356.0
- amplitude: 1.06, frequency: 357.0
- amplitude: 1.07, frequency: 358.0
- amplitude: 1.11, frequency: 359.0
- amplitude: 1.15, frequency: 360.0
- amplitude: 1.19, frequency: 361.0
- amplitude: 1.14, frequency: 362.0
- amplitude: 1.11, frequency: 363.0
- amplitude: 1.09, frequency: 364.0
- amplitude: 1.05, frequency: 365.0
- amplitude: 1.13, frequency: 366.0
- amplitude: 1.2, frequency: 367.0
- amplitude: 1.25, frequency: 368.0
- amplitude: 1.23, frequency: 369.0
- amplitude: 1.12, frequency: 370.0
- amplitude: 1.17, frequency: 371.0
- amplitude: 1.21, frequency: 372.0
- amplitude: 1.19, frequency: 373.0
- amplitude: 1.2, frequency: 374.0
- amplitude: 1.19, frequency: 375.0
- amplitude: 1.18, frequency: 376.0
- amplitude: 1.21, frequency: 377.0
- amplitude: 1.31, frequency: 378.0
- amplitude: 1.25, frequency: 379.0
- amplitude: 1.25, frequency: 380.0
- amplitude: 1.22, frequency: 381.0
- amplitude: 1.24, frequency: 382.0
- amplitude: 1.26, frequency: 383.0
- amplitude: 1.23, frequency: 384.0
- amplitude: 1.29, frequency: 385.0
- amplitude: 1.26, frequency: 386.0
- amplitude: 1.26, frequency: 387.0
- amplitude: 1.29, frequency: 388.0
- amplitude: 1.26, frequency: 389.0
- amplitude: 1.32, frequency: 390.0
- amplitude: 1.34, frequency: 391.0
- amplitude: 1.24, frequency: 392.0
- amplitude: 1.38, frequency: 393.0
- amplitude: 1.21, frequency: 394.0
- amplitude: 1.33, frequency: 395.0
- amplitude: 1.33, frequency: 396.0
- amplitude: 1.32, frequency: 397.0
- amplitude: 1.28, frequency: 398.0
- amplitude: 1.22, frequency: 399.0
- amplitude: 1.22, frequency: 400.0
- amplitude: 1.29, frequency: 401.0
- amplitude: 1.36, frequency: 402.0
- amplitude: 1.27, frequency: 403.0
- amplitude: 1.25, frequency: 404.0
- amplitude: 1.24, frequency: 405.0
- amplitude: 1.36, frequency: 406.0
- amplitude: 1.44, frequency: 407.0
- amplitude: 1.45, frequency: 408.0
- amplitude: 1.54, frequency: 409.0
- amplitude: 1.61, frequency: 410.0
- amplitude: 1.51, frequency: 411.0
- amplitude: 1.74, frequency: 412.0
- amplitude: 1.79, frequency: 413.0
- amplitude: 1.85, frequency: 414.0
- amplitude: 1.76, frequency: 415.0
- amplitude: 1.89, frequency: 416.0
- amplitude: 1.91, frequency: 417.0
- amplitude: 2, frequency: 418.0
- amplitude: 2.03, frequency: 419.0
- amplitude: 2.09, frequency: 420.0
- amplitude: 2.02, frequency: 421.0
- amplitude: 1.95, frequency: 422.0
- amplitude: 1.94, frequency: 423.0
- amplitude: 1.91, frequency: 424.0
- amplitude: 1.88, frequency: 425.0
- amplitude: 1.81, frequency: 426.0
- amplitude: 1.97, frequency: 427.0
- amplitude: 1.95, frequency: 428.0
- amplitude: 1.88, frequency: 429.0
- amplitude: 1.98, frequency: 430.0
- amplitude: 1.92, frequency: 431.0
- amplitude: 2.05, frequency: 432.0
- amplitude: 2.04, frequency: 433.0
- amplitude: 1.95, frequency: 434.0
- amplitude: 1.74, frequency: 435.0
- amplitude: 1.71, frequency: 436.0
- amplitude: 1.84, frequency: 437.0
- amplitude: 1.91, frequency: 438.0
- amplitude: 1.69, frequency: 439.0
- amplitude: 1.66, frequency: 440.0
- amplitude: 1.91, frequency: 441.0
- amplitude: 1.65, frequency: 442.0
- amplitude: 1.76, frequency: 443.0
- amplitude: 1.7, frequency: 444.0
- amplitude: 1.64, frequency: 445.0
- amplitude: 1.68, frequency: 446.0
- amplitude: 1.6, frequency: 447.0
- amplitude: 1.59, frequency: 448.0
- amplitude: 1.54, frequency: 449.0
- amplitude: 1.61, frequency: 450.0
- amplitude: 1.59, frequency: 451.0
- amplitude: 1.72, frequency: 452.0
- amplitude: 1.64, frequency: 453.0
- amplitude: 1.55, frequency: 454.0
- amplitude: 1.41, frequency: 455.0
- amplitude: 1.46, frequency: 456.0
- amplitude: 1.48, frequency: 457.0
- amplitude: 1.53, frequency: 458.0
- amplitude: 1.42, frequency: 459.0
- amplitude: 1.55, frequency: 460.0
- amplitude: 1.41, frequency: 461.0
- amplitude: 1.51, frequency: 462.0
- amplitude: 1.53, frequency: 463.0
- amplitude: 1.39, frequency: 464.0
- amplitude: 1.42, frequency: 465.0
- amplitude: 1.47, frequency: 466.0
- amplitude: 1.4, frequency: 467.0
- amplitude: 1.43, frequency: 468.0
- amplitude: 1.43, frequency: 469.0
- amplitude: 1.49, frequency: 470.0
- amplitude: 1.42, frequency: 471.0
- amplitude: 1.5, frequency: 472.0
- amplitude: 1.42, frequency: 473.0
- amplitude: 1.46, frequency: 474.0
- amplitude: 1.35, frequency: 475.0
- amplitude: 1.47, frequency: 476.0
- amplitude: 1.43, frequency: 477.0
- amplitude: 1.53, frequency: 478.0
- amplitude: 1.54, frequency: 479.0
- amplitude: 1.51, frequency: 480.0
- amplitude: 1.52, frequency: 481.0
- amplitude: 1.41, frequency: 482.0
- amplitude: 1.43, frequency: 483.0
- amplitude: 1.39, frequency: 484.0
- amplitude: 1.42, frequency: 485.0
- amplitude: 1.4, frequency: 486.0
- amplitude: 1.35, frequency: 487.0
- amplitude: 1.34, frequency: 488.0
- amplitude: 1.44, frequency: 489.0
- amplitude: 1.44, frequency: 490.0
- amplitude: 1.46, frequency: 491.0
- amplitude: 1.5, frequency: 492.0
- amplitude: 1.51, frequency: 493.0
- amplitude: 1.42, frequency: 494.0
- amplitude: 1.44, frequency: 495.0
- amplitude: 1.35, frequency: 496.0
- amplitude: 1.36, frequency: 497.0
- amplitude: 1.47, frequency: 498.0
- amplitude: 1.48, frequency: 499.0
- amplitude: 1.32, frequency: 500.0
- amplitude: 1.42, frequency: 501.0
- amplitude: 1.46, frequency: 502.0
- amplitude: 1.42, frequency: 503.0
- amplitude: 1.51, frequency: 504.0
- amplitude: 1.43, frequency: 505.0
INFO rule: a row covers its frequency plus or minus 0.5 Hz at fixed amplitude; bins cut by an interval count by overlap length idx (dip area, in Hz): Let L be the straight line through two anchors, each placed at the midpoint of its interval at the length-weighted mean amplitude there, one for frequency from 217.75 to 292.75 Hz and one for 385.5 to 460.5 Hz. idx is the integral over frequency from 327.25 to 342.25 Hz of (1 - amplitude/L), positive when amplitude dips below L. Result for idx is 3.0 Hz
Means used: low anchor 1.08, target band 1.07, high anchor 1.62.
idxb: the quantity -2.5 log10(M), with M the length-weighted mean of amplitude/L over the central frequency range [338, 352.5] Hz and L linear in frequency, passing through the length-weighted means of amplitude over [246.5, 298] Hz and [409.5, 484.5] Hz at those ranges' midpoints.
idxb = 0.24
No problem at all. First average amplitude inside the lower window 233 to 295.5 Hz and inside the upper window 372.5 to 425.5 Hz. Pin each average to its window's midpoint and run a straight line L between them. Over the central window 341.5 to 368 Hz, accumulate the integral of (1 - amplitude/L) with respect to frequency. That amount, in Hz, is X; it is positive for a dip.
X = 4.88 Hz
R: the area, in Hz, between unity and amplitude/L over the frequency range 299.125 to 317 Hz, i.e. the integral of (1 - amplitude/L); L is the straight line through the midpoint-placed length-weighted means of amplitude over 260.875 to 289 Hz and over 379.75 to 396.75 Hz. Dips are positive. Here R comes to 0.7 Hz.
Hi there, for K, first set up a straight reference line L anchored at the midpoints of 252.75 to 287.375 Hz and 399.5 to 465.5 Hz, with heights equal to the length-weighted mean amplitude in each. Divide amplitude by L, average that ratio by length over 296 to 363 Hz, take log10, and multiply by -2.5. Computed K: 0.20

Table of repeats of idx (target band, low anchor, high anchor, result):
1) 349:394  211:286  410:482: 8.3 Hz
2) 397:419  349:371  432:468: -2.2 Hz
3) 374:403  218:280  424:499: 2.8 Hz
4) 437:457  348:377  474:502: -4.7 Hz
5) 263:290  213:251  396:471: 1.9 Hz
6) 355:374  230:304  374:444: 3.7 Hz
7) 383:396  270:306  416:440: 3.2 Hz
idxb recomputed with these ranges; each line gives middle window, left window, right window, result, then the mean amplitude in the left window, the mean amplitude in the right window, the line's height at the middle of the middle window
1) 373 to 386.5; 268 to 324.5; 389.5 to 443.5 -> 0.205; 1.11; 1.66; 1.49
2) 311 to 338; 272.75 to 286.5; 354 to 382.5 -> 0.103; 1.14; 1.17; 1.15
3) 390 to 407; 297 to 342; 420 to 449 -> 0.226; 1.08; 1.83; 1.6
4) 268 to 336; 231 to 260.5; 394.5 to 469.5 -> 0.124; 1.06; 1.64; 1.24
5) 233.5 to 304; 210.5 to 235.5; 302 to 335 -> -0.018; 1.07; 1.07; 1.07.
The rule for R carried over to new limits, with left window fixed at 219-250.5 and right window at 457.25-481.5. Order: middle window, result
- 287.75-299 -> 0.1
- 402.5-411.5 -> -0.3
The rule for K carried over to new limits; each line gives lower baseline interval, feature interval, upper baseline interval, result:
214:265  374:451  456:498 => -0.17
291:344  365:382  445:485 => 0.03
